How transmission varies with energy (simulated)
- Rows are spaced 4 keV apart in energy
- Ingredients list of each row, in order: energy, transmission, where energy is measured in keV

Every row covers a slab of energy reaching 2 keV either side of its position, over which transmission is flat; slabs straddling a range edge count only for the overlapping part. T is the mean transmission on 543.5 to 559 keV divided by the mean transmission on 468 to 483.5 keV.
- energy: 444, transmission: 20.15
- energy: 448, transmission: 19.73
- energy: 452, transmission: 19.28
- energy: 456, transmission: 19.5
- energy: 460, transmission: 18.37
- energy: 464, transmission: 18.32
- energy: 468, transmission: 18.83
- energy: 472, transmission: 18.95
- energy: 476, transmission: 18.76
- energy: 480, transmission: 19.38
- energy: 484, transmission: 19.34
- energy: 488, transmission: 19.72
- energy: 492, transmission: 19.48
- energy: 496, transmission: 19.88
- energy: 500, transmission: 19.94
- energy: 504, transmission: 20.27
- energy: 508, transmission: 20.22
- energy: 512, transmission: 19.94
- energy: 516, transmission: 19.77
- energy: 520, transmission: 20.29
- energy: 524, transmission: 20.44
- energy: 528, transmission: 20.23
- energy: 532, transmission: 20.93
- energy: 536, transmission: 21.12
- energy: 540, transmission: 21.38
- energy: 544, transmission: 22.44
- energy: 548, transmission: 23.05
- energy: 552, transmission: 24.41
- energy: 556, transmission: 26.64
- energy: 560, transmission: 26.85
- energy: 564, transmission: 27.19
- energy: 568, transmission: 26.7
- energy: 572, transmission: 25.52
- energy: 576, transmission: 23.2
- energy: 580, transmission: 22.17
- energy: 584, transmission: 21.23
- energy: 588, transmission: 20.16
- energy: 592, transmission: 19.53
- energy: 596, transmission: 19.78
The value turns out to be 1.29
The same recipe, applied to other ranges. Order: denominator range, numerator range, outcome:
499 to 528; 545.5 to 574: 1.28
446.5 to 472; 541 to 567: 1.32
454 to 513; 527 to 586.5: 1.22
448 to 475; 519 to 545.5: 1.11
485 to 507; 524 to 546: 1.07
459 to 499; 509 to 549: 1.09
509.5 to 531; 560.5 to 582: 1.24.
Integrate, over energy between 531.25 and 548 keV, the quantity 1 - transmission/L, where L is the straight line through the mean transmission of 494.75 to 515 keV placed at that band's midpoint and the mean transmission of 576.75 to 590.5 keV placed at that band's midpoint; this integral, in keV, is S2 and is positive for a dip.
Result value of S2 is -0.9 keV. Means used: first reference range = 20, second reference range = 21.3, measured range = 21.7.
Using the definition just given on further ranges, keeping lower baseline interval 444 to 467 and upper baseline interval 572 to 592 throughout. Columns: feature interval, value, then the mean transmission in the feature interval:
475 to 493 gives 0.35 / 19.4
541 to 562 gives -3.28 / 24.5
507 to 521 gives 0.25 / 20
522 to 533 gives 0.10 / 20.5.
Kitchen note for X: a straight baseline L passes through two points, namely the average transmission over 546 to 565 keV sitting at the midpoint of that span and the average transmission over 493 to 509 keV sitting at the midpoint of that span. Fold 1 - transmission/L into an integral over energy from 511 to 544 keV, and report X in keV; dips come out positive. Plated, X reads 3.0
